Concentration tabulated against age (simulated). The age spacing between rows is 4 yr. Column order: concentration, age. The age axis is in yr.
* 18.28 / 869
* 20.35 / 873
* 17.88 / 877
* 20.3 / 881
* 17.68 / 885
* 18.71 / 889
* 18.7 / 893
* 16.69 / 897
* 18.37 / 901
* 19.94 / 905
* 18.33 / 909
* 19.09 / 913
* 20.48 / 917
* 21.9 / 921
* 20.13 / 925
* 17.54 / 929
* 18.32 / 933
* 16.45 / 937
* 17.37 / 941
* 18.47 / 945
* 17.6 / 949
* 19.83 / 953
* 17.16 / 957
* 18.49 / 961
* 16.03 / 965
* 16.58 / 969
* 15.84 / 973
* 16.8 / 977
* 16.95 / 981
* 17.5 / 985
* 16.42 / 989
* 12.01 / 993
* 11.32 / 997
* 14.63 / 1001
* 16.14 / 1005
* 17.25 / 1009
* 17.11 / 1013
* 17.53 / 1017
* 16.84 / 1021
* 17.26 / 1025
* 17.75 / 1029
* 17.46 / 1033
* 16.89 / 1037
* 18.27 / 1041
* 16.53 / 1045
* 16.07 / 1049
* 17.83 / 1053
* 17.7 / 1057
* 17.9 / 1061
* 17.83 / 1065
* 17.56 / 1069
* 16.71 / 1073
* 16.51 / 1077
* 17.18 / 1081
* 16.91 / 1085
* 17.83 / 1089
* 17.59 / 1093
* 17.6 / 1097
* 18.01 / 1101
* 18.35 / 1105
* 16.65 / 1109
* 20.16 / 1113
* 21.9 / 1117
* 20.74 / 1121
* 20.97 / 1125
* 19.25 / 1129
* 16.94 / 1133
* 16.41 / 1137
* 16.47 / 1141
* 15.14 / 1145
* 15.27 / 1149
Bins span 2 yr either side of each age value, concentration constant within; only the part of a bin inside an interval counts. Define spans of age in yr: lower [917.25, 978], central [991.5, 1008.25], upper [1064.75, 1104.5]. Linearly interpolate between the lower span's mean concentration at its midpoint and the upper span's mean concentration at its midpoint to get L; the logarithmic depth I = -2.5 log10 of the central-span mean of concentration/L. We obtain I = 0.27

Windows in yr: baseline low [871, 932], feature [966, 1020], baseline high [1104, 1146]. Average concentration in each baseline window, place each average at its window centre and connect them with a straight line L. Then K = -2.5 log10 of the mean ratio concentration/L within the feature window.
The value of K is 0.19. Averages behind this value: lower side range 19.1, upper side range 18.5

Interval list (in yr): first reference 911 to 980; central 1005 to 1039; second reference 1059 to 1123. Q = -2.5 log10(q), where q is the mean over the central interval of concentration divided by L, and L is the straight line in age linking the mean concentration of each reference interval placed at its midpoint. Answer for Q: 0.06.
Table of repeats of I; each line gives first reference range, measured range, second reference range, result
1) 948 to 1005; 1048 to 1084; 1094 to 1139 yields 0.04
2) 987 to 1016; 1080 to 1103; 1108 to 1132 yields 0.07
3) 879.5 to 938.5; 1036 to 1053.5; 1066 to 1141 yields 0.08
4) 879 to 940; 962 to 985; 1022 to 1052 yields 0.09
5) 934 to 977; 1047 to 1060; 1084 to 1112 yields 0.02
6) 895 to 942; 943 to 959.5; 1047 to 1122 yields 0.02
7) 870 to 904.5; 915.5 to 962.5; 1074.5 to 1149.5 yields -0.01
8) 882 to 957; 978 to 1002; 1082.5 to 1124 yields 0.24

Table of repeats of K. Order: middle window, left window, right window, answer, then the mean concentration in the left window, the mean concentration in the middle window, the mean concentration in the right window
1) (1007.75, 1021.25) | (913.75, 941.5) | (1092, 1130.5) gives 0.11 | 19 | 17.2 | 19.2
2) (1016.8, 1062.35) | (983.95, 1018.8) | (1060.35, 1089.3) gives -0.06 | 15.5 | 17.3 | 17.2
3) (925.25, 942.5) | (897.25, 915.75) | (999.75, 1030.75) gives 0.04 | 18.8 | 17.7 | 16.9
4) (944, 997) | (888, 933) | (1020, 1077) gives 0.10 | 19.1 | 16.7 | 17.3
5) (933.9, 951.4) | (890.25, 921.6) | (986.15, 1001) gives -0.05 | 19.1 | 17.6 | 13.7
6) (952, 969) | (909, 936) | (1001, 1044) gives 0.05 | 19.4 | 17.6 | 17.1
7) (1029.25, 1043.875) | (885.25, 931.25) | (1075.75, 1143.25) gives 0.06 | 19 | 17.5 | 18.2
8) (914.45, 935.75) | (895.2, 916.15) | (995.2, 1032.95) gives -0.08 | 18.6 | 19.5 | 16.3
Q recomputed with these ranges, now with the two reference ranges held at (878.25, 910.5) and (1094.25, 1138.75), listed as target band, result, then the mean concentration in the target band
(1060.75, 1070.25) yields 0.060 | 17.8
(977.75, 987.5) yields 0.093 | 17.1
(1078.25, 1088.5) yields 0.100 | 17.1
